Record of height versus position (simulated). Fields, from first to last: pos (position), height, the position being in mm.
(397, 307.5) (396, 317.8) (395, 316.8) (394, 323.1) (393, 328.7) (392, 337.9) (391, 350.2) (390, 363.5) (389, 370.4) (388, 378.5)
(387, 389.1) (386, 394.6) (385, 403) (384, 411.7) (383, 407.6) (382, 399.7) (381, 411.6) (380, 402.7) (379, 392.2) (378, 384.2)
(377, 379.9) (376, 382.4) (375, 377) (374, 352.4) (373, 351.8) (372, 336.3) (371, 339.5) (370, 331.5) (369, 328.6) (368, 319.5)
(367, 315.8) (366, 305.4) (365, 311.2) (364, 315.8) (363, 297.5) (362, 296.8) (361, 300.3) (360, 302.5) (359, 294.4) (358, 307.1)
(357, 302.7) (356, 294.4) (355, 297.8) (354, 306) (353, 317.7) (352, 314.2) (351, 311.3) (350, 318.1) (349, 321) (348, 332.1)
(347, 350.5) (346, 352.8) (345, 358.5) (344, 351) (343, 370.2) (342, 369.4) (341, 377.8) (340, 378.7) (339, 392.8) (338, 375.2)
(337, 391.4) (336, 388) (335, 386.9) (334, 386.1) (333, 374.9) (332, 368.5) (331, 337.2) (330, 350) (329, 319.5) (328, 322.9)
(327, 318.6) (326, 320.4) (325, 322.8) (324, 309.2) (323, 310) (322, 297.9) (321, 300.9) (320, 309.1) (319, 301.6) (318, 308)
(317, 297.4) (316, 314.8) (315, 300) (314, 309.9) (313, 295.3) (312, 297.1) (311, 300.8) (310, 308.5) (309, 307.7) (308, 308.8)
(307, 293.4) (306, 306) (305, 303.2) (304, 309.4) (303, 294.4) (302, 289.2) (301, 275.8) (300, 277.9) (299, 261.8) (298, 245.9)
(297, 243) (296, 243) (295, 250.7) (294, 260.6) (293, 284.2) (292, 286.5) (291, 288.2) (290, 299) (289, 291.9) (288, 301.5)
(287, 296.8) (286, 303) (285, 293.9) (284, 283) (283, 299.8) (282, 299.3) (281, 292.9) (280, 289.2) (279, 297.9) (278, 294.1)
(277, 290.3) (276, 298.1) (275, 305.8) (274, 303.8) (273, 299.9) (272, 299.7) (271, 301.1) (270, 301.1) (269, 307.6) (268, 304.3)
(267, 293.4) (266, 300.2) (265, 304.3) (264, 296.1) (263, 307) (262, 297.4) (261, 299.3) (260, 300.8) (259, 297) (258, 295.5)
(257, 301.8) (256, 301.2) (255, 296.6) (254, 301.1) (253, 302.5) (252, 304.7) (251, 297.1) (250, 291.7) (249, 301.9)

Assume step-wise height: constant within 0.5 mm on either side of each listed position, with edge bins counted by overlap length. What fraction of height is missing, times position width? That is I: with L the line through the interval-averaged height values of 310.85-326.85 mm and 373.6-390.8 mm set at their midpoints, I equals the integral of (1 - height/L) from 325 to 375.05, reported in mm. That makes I 1.2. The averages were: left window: 306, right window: 388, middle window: 336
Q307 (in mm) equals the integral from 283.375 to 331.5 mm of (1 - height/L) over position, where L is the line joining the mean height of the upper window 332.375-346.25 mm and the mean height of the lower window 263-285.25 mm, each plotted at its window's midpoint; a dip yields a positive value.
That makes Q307 5.82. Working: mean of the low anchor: 298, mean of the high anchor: 376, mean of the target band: 297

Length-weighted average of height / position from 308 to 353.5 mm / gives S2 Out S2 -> 334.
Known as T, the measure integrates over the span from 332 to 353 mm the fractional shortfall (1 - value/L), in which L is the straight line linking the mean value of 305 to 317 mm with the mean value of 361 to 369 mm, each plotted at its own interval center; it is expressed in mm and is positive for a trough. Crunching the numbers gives -3.6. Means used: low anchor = 304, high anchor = 310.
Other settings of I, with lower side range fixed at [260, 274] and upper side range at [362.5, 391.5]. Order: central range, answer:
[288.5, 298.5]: 1.5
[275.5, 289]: 0.6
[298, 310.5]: 1.1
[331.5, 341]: -1.2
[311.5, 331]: 1.2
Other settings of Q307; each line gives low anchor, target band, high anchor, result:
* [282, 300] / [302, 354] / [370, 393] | -1.8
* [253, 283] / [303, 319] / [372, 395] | 1.2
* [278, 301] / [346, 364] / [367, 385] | 1.9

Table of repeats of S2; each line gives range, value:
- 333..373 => 335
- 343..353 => 335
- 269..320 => 292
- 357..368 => 305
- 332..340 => 384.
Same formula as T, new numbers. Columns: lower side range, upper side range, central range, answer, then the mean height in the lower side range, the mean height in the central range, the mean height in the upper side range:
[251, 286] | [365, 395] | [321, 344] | -1.11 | 299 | 352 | 363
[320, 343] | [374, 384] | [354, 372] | 3.22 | 350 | 310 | 392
